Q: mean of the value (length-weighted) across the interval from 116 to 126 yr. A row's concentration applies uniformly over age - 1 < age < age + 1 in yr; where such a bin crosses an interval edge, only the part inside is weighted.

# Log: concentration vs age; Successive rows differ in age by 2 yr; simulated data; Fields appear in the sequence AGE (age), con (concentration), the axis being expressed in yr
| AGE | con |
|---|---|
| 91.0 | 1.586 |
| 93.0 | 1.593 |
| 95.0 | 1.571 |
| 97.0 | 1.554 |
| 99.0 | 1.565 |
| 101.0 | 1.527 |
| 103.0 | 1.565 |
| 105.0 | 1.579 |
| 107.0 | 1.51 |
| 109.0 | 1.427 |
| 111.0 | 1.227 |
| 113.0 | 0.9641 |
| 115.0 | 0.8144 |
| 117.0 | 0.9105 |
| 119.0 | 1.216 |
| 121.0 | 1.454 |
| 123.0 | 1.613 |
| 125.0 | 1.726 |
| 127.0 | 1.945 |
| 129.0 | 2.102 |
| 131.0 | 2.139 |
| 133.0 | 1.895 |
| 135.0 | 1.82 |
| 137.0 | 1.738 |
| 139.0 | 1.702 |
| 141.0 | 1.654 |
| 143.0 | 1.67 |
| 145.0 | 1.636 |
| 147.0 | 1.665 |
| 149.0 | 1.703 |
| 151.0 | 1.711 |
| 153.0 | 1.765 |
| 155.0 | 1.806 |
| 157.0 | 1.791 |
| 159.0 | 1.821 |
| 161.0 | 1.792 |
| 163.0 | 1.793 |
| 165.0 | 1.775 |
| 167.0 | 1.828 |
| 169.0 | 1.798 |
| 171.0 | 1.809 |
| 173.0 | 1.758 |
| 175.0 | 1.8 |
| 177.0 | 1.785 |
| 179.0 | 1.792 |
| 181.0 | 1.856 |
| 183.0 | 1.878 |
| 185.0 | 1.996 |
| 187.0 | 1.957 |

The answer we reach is 1.38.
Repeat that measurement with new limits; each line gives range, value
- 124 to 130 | 1.92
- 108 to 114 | 1.21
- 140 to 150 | 1.67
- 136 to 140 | 1.72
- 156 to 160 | 1.81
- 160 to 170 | 1.8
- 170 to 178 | 1.79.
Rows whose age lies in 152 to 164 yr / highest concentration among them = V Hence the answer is 1.821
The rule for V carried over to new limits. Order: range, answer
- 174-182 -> 1.856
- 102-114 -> 1.579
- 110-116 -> 1.227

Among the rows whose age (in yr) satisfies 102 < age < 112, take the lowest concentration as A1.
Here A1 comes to 1.227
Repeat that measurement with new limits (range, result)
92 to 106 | 1.527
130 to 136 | 1.82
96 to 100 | 1.554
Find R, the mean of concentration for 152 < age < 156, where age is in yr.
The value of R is 1.79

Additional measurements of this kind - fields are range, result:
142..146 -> 1.65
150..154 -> 1.74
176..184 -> 1.83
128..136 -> 1.99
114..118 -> 0.862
